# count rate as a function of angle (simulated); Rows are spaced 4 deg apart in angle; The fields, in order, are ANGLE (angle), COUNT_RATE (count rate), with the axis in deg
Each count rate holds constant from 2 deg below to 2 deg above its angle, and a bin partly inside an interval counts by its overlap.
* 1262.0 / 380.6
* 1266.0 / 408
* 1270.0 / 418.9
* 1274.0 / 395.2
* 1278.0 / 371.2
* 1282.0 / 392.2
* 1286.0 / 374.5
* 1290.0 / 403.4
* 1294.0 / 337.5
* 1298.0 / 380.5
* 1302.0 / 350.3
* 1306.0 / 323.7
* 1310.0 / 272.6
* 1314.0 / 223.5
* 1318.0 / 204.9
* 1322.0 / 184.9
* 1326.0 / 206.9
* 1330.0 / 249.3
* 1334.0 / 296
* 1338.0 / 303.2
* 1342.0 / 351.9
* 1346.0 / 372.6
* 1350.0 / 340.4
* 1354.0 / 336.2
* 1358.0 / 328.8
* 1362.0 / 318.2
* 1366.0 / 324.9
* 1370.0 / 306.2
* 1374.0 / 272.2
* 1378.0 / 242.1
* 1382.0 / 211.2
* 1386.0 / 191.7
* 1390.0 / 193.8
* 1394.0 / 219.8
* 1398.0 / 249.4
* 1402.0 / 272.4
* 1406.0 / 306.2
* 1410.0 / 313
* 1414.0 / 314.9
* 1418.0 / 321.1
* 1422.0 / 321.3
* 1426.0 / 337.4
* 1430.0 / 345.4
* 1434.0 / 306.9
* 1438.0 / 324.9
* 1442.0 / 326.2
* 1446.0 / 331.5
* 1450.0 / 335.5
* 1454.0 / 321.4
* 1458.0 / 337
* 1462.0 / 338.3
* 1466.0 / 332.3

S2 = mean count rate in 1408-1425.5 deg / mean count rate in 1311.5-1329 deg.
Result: 1.52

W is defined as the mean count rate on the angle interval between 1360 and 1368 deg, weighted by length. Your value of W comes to 322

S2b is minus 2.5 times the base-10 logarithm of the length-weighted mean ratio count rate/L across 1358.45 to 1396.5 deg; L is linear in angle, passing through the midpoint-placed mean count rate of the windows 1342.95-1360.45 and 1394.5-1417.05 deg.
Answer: 0.24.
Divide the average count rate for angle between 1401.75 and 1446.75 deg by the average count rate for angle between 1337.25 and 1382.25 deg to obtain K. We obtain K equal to 1.0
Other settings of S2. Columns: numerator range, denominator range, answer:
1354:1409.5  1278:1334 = 0.89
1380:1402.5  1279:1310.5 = 0.61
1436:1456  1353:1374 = 1.03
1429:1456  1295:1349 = 1.13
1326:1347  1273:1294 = 0.79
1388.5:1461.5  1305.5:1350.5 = 1.12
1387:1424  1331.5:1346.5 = 0.85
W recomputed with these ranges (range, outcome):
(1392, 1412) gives 272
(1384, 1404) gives 225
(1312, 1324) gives 204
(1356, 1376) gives 310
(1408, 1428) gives 322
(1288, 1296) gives 370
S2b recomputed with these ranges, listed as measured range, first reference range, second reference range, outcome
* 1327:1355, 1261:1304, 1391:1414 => 0.04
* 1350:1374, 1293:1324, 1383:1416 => -0.20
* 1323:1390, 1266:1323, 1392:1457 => 0.13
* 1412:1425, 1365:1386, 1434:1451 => -0.06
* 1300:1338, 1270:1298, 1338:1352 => 0.36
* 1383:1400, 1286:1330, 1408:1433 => 0.43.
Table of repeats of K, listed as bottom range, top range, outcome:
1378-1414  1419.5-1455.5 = 1.32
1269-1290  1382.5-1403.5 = 0.57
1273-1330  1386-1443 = 0.94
